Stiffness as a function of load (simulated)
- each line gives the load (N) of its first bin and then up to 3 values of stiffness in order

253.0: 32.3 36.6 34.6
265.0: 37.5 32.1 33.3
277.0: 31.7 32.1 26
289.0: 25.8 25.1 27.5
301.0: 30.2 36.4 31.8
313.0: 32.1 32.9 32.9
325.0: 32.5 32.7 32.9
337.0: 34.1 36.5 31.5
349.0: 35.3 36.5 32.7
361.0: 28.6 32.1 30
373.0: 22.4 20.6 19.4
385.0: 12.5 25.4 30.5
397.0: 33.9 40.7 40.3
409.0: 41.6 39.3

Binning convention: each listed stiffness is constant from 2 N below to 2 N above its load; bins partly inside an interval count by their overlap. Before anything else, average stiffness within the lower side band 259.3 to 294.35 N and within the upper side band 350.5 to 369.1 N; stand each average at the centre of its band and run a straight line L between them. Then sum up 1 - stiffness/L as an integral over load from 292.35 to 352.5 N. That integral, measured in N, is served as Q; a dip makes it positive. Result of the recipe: -1.6 N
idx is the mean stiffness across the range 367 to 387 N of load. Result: 21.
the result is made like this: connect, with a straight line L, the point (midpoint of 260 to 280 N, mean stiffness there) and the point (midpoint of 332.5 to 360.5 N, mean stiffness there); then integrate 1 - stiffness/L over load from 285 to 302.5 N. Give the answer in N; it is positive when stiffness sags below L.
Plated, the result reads 3.56 N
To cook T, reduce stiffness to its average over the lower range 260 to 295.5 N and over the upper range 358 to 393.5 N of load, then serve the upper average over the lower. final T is 0.80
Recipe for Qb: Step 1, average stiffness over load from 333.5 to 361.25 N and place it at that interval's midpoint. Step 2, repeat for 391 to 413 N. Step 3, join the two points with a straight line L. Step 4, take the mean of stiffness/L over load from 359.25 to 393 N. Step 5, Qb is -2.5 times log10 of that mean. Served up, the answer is 0.422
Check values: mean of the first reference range 33.9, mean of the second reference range 37.6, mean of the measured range 24.2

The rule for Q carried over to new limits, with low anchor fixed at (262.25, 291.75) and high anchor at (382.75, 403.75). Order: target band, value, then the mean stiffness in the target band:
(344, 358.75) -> -2.2 N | 34.2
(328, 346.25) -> -2.2 N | 33.7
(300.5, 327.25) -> -2.1 N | 32.8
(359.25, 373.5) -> 0.3 N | 28.9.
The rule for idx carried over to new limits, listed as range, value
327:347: 33.5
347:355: 35.9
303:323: 33.2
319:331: 32.7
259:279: 33.8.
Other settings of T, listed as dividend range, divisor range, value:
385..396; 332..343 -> 0.74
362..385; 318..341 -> 0.72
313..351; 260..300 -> 1.10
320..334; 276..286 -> 1.09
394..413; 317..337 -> 1.18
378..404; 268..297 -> 0.94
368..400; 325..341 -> 0.74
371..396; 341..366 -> 0.67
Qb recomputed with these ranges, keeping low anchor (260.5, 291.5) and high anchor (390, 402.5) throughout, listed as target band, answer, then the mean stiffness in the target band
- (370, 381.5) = 0.470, 21.8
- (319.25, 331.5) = -0.008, 32.7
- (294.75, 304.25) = 0.076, 29.7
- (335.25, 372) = 0.011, 32.7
